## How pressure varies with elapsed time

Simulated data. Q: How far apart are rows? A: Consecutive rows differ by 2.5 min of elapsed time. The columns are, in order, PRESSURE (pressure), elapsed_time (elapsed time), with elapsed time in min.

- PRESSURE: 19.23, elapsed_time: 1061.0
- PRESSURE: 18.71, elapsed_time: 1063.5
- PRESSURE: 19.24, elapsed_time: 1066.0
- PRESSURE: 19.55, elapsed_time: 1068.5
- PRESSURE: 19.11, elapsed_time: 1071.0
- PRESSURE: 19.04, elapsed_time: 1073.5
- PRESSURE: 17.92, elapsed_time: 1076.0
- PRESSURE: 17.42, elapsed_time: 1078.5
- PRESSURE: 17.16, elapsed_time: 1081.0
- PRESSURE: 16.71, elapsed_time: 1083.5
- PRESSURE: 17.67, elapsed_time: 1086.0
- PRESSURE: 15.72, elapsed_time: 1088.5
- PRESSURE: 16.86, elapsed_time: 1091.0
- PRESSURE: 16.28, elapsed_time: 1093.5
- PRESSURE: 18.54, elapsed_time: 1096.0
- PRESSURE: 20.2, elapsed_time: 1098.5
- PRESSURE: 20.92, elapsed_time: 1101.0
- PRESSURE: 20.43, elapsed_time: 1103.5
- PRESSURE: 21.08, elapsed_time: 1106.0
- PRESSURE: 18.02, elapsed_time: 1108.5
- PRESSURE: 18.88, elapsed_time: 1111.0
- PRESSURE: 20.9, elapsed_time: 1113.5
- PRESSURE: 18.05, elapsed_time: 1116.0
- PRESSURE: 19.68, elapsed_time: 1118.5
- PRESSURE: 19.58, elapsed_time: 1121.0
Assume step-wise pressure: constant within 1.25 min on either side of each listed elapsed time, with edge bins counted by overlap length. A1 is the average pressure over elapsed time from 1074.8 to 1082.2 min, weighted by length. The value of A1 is 17.5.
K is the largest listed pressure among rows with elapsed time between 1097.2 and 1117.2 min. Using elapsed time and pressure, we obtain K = 21.08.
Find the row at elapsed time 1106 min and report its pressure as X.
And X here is 21.08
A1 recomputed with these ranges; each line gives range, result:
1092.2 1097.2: 17.4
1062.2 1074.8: 19.1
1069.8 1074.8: 19.1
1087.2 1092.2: 16.3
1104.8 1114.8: 19.7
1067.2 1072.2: 19.3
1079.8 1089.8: 16.8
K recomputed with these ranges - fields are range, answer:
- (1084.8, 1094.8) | 17.67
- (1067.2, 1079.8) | 19.55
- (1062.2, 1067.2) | 19.24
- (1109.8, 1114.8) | 20.9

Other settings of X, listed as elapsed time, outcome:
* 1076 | 17.92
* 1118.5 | 19.68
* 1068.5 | 19.55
